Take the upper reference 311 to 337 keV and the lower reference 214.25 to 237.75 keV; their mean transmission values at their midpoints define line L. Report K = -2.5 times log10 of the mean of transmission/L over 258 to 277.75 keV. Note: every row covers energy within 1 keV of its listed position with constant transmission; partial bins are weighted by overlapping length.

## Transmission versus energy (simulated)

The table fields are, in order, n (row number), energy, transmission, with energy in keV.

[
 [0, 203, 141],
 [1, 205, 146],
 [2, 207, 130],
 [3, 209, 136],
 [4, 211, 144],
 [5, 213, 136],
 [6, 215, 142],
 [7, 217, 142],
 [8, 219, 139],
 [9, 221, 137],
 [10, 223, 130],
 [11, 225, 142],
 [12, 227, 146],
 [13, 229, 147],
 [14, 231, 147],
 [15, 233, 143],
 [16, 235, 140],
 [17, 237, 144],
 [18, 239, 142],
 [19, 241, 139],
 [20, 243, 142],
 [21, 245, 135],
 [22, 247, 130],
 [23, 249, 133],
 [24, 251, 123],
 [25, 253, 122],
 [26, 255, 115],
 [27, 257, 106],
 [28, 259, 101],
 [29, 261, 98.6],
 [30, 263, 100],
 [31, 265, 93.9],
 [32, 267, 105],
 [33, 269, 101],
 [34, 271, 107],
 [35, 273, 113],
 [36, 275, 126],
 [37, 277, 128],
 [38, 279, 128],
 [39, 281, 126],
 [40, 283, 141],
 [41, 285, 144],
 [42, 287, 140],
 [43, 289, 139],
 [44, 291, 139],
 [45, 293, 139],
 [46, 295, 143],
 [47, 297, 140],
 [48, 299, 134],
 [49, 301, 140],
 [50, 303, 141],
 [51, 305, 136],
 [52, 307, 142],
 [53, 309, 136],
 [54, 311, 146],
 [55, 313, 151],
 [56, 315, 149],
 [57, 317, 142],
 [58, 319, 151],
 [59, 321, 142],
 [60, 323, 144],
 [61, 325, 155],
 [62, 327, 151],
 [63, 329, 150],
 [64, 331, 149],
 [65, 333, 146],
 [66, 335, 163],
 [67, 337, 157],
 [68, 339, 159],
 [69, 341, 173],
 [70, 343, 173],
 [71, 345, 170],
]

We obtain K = 0.33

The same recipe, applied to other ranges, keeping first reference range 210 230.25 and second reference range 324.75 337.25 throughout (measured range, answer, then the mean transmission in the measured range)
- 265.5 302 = 0.15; 129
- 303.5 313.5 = 0.06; 142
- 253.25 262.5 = 0.34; 106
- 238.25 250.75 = 0.06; 136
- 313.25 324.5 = 0.04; 146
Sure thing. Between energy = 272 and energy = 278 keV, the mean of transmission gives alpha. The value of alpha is 122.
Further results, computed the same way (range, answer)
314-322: 146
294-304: 140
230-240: 143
